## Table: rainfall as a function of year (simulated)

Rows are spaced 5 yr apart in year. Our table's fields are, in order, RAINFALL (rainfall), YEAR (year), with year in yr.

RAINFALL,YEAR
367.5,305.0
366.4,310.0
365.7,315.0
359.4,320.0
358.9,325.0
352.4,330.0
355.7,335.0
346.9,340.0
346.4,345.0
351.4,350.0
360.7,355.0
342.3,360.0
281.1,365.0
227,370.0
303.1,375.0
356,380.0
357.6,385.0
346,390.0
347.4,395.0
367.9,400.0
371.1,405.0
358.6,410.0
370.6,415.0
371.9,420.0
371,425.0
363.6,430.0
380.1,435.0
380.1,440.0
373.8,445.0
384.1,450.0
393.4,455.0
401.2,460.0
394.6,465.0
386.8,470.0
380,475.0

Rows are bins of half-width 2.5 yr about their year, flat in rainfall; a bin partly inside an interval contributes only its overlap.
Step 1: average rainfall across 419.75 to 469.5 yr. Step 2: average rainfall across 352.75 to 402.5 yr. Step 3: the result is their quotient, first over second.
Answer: 1.2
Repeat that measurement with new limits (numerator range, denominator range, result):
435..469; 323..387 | 1.16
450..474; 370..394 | 1.19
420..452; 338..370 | 1.14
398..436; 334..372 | 1.13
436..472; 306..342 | 1.08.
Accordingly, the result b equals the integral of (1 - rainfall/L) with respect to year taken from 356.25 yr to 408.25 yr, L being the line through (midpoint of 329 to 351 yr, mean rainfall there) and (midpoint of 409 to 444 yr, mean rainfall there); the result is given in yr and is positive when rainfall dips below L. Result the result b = 4.3 yr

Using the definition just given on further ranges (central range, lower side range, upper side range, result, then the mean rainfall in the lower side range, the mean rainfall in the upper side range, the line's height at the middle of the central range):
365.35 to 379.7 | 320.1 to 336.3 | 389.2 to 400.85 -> 2.94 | 356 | 353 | 354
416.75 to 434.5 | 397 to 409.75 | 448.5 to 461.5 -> 0.37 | 367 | 393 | 378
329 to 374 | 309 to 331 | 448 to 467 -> 4.92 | 361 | 394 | 368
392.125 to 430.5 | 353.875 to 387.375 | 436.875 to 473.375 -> -1.61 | 316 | 387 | 351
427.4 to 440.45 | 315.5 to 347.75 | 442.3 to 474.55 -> 0.28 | 354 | 388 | 382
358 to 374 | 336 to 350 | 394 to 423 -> 3.20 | 348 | 366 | 354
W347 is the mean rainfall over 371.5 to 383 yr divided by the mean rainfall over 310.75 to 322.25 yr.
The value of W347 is 0.9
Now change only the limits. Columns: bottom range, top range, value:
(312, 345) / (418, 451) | 1.05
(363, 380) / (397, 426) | 1.30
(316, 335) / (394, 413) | 1.01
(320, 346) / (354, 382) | 0.87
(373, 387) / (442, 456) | 1.13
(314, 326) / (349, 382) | 0.87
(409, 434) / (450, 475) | 1.06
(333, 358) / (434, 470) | 1.10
